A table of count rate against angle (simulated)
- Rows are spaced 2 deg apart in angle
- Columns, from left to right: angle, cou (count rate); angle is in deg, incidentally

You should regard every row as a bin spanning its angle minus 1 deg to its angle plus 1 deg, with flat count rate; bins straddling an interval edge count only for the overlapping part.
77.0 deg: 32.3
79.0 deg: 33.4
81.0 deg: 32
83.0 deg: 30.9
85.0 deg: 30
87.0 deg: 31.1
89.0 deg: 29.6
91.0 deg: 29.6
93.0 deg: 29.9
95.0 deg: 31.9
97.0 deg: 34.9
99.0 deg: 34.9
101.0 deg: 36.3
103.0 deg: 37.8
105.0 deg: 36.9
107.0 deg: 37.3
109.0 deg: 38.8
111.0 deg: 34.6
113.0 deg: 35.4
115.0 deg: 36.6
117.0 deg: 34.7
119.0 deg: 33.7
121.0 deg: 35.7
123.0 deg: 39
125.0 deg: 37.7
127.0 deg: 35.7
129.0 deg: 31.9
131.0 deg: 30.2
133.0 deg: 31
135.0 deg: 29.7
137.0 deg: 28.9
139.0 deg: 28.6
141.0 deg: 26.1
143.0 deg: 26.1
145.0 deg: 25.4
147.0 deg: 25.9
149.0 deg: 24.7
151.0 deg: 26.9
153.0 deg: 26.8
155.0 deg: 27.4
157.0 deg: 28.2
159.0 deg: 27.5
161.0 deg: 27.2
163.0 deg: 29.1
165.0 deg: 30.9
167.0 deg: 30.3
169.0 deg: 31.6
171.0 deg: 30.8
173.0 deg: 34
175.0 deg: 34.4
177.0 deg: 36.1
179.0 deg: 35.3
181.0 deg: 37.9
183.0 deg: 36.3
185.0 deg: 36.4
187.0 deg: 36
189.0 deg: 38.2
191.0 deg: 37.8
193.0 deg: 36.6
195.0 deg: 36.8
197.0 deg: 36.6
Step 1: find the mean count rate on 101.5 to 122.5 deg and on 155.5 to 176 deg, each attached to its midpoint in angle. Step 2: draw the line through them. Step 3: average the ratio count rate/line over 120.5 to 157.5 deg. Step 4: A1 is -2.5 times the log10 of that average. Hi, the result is 0.13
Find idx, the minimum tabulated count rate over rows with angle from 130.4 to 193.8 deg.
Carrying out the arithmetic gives 24.7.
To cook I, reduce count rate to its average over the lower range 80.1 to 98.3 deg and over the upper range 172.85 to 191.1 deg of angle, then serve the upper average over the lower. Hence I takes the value 1.16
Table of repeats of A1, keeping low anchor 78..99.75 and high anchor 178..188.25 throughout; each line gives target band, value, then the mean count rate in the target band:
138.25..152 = 0.298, 26.2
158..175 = 0.170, 30.4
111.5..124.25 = -0.086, 35.8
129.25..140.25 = 0.143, 29.8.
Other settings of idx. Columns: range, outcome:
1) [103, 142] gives 26.1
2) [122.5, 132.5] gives 30.2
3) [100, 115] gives 34.6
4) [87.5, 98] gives 29.6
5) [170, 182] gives 30.8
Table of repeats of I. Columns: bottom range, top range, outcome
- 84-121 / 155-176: 0.89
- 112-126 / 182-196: 1.02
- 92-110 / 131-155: 0.77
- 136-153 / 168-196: 1.34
